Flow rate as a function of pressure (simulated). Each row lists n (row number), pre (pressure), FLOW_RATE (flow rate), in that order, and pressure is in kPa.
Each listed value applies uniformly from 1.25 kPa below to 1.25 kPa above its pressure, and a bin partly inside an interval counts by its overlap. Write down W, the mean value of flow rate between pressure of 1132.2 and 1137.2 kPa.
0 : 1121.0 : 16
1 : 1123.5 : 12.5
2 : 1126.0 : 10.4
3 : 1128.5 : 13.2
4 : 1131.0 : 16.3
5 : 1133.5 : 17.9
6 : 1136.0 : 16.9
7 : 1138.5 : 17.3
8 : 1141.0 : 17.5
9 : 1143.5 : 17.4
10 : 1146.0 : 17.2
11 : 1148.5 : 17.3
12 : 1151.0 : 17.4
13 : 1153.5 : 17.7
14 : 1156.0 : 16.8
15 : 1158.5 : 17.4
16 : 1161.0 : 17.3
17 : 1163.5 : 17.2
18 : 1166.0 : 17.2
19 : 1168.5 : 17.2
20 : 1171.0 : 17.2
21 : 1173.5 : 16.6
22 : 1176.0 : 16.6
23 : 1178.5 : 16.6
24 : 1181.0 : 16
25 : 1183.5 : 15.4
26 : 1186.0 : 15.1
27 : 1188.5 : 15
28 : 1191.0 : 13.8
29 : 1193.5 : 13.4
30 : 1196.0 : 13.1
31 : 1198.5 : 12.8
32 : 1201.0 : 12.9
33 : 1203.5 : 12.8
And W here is 17.4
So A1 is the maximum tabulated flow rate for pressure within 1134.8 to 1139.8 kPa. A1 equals 17.3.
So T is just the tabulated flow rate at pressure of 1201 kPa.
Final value 12.9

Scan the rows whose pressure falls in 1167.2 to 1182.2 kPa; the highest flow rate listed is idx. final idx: 17.2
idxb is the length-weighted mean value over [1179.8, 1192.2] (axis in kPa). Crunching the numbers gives 15.1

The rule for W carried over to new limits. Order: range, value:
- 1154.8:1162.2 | 17.2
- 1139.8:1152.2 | 17.4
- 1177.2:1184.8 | 16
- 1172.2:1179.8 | 16.6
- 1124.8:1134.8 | 14.5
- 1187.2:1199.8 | 13.6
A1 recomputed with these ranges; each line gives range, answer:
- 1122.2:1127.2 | 12.5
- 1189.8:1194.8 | 13.8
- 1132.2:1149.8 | 17.9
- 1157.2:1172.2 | 17.4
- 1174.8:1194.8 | 16.6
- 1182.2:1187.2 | 15.4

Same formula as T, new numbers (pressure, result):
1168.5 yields 17.2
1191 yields 13.8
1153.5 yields 17.7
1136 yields 16.9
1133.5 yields 17.9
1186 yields 15.1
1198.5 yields 12.8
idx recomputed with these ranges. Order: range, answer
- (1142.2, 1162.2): 17.7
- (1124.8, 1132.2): 16.3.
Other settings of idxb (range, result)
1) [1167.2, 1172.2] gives 17.2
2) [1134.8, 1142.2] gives 17.2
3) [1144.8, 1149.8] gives 17.3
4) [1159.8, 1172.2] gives 17.2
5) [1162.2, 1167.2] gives 17.2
